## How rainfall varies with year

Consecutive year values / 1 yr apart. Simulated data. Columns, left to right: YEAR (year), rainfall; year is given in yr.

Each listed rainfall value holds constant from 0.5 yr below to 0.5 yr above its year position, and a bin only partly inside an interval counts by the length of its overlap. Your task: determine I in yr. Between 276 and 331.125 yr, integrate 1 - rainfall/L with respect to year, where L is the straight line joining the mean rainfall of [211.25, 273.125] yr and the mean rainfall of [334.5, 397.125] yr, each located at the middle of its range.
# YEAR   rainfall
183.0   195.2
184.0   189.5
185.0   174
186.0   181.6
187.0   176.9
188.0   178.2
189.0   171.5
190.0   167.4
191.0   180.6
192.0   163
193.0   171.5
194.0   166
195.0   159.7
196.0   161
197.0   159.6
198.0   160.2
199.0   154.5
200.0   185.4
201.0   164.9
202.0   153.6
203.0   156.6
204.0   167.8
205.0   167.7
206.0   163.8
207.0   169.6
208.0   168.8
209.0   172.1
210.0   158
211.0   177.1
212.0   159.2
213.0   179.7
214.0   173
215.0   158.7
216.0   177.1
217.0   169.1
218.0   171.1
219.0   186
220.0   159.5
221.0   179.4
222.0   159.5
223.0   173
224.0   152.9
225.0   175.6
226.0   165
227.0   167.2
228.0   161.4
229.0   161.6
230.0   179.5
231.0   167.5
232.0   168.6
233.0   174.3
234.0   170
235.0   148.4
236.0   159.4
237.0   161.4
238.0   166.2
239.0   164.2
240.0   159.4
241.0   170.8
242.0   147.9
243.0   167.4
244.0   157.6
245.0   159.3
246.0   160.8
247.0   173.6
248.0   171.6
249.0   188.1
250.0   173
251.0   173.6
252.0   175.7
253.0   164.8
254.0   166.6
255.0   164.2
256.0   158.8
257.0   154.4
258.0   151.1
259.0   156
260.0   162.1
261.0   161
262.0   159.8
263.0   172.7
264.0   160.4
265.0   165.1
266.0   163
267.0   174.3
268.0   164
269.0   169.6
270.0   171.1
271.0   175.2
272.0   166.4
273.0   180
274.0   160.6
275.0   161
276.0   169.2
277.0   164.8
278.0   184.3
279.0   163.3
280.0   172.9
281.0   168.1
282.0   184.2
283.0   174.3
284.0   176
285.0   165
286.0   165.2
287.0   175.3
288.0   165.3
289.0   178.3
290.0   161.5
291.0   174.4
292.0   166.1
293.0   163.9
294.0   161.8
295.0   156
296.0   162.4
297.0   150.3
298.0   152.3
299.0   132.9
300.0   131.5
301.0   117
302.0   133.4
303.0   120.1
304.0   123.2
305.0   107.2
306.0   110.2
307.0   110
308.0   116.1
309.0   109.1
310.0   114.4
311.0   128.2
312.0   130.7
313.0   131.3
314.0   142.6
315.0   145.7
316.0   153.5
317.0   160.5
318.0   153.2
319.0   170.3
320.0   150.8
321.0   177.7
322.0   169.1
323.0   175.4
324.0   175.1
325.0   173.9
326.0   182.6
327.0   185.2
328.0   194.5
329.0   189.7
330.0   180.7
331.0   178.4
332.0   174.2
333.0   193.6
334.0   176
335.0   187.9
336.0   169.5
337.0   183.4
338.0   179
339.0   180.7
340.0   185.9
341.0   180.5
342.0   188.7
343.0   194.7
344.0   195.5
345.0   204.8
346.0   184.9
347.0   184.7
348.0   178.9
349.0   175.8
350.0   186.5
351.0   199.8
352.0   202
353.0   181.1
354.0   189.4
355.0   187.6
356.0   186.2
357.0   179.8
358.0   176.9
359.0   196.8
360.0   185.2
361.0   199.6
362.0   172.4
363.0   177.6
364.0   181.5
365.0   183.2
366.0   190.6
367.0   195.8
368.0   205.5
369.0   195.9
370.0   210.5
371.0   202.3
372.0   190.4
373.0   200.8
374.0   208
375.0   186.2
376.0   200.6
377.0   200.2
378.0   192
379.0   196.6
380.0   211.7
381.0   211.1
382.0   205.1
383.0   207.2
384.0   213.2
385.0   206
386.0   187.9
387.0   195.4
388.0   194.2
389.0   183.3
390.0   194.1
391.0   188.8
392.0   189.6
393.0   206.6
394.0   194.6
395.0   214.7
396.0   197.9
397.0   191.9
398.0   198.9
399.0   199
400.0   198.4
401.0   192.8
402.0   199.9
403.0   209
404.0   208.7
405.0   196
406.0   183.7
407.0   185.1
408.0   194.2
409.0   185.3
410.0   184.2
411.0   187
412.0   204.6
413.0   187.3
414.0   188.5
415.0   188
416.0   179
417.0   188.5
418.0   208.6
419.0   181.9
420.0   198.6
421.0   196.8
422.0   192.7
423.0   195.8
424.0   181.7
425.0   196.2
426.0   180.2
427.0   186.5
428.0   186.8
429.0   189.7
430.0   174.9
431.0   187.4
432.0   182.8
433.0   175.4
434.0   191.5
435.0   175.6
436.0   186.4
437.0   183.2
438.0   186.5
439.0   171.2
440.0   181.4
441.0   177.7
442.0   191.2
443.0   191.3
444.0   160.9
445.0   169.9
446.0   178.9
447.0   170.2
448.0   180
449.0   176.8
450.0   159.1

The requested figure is 7.30 yr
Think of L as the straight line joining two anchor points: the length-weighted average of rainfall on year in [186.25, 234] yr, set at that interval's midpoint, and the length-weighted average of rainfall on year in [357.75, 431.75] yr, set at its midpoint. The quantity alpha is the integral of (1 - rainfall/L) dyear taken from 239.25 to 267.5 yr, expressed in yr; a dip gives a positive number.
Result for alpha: 1.5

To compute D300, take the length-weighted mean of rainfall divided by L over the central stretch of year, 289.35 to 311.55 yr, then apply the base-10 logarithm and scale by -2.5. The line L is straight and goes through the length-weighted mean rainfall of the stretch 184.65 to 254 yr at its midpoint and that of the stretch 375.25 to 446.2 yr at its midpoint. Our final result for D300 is 0.28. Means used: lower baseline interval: 168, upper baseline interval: 192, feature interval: 137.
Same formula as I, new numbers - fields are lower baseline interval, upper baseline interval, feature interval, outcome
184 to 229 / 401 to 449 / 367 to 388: -2.10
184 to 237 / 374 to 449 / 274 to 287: 0.41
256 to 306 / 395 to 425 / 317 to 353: -1.56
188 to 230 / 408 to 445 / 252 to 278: 1.05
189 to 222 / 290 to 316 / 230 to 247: -0.71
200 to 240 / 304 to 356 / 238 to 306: 2.42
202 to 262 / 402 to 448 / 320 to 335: -0.29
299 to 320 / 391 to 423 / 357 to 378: -2.97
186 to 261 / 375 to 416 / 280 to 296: 0.79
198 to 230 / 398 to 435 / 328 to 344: -0.19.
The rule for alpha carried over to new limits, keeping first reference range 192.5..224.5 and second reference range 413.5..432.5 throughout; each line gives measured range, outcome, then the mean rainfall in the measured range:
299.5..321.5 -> 5.43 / 133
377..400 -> -1.73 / 199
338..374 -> -1.54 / 190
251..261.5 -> 0.59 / 162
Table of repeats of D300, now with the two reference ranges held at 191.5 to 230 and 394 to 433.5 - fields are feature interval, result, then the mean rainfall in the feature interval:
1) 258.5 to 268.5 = 0.06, 164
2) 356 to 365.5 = 0.01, 184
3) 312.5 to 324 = 0.14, 158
